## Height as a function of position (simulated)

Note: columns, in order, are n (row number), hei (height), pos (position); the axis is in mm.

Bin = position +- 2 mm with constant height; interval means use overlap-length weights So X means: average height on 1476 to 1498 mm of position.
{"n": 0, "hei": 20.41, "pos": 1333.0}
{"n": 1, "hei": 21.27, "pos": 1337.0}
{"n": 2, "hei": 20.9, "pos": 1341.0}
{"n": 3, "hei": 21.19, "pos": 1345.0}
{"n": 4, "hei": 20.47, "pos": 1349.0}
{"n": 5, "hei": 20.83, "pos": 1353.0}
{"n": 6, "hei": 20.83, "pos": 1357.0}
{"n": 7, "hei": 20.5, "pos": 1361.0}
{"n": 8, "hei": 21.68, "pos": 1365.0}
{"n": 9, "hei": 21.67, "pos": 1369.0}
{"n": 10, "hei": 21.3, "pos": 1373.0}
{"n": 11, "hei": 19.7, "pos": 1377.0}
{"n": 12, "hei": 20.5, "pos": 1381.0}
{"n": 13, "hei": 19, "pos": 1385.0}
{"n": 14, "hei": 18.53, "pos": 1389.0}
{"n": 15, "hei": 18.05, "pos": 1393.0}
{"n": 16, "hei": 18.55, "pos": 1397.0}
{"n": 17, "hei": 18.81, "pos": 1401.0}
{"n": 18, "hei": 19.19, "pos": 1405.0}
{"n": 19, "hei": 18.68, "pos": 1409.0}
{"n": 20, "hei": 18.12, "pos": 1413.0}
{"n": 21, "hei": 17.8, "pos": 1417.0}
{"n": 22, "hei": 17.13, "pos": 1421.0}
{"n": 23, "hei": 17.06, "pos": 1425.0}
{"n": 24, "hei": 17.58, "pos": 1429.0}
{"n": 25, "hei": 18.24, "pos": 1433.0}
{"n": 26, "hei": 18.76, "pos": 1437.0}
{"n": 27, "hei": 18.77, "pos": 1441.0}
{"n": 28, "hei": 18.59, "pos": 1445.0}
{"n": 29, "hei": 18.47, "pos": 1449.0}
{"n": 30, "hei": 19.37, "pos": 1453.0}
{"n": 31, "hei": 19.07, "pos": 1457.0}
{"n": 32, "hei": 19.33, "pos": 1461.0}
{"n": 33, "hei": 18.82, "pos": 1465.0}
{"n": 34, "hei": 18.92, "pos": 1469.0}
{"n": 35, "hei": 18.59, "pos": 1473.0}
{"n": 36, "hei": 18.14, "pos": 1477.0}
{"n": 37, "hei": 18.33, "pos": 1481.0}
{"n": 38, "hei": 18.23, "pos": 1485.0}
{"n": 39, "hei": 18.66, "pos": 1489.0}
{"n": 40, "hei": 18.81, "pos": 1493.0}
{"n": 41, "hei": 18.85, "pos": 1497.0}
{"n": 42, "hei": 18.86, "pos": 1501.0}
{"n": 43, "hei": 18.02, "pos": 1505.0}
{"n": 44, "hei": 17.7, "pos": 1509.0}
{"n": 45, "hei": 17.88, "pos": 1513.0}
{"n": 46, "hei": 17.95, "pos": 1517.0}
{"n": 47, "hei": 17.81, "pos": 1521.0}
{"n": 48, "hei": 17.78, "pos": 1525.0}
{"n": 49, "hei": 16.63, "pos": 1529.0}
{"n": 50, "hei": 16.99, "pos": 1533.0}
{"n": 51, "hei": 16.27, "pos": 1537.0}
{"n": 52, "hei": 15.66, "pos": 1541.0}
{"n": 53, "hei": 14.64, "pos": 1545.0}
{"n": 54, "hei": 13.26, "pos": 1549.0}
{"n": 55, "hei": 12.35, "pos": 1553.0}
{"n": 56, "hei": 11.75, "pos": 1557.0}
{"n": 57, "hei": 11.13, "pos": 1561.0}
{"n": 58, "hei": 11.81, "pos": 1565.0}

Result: 18.5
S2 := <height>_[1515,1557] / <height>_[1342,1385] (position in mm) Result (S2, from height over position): 0.76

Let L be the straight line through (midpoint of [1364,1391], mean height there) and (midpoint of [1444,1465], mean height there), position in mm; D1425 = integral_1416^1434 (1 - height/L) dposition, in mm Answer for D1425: 1.8 mm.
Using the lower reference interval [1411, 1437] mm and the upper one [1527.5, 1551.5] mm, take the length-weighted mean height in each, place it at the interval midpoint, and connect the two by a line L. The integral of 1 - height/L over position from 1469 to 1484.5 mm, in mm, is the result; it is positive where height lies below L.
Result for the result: -1.6 mm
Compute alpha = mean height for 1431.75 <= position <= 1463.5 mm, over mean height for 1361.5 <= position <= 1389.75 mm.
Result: 0.9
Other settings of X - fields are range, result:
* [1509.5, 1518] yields 17.9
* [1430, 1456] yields 18.7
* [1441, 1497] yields 18.7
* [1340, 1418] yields 19.8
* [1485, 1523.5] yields 18.3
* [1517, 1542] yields 17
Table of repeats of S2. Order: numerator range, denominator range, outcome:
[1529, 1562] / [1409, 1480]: 0.77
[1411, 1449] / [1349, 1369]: 0.86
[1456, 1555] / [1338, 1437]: 0.90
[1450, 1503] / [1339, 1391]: 0.91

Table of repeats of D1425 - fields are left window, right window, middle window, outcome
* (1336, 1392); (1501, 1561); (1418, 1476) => -0.67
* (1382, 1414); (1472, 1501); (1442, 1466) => -0.45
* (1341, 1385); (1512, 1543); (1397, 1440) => 3.01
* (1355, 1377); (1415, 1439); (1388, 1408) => 0.71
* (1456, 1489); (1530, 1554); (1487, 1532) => -3.59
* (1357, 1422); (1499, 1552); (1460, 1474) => -0.77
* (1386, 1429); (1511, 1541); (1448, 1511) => -3.72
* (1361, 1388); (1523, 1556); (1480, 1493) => -1.12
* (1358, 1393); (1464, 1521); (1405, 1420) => 1.06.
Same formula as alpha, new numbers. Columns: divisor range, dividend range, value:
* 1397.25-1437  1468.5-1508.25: 1.02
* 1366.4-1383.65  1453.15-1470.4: 0.92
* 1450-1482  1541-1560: 0.70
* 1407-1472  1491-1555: 0.91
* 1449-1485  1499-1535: 0.94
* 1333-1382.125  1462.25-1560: 0.82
